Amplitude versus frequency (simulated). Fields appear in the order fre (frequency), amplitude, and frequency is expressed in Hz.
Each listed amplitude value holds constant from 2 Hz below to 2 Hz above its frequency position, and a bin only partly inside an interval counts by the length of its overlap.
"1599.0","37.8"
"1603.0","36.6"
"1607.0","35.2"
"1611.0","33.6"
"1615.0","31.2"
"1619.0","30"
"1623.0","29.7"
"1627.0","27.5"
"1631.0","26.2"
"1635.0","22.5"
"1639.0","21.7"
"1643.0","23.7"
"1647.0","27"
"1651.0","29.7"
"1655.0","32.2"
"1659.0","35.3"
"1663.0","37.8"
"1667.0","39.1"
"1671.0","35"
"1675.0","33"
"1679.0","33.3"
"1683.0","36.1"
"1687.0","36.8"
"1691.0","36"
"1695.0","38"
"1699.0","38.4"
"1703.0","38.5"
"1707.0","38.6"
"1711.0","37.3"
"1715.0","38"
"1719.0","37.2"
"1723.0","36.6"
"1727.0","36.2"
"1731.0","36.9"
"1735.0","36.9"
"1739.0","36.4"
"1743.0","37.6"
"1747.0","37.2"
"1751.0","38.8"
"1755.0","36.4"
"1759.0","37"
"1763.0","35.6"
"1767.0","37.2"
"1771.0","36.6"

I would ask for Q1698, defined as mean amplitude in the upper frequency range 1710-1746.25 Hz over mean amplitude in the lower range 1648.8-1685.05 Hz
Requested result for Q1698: 1.1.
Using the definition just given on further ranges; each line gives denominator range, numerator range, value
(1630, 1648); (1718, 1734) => 1.53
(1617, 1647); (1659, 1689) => 1.38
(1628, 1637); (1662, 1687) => 1.45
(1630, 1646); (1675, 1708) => 1.56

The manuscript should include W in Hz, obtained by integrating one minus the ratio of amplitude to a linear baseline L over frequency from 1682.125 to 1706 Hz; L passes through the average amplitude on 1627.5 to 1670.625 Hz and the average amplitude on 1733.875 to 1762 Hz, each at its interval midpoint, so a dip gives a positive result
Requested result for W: -3.1 Hz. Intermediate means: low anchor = 29.7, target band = 37.4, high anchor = 37.1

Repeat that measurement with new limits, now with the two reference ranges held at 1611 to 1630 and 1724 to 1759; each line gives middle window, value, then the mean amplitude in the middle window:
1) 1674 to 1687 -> -0.47 Hz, 34.6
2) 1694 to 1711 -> -1.74 Hz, 38.3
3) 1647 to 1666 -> -0.78 Hz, 33.3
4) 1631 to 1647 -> 3.78 Hz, 23.6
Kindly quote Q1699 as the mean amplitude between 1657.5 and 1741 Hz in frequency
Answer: 36.7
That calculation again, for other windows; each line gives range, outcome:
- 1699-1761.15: 37.3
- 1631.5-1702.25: 32.6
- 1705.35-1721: 37.8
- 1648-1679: 34.3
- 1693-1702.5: 38.2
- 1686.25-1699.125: 37.2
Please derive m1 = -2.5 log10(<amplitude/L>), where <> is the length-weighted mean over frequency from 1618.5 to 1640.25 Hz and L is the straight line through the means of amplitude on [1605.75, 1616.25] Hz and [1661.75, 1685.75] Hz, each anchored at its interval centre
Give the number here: 0.28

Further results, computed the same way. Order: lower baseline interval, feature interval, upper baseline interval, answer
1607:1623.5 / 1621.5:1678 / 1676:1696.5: 0.13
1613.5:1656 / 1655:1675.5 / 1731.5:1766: -0.20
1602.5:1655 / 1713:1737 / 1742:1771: -0.06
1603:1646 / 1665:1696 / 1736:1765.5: -0.11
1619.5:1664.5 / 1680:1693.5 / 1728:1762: -0.13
